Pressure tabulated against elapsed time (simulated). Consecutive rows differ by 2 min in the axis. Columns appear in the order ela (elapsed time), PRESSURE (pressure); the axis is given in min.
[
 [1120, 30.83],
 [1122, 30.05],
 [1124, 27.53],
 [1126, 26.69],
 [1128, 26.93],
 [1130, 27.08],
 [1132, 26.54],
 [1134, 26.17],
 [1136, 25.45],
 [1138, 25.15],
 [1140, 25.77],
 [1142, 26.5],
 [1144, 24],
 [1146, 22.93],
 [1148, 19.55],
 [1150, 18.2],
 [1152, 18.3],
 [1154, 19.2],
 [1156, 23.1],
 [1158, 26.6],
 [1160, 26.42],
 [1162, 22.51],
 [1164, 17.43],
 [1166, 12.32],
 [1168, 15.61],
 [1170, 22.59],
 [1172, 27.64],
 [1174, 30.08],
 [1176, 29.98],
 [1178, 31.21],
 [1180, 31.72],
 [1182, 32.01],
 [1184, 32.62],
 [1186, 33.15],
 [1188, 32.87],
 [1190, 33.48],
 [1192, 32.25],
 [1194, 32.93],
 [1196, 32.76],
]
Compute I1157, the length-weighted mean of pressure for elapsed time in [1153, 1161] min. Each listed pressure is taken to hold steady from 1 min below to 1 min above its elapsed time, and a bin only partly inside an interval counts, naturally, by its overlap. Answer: 23.8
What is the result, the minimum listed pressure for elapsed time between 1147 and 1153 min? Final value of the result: 18.2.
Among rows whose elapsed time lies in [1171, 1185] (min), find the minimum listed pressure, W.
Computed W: 27.64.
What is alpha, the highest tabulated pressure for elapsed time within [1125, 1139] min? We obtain 27.08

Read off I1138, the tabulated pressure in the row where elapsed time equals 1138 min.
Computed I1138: 25.15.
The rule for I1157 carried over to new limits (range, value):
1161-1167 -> 17.4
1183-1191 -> 33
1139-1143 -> 26.1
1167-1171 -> 19.1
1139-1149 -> 23.8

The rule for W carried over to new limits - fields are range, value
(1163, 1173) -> 12.32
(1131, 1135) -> 26.17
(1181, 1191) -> 32.01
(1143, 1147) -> 22.93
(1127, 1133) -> 26.54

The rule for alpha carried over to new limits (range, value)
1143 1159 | 26.6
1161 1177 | 30.08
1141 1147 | 26.5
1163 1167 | 17.43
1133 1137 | 26.17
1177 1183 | 32.01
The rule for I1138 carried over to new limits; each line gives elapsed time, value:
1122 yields 30.05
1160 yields 26.42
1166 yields 12.32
